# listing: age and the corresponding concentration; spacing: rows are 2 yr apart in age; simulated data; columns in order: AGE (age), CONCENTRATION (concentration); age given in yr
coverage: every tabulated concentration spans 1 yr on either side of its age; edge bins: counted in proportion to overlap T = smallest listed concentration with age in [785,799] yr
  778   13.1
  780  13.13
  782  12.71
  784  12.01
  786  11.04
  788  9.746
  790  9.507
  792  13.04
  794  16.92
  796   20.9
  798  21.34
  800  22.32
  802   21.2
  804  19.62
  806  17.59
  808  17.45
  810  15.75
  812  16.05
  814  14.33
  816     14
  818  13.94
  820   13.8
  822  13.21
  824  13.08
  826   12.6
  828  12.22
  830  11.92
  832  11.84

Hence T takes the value 9.507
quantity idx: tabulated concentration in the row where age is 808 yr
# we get 17.45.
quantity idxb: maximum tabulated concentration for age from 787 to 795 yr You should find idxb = 16.92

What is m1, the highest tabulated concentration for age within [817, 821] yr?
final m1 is 13.94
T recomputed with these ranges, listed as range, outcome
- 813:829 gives 12.22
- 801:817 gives 14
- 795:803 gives 20.9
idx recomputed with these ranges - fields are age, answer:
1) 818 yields 13.94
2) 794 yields 16.92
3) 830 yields 11.92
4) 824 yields 13.08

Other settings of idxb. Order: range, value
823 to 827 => 13.08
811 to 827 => 16.05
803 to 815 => 19.62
